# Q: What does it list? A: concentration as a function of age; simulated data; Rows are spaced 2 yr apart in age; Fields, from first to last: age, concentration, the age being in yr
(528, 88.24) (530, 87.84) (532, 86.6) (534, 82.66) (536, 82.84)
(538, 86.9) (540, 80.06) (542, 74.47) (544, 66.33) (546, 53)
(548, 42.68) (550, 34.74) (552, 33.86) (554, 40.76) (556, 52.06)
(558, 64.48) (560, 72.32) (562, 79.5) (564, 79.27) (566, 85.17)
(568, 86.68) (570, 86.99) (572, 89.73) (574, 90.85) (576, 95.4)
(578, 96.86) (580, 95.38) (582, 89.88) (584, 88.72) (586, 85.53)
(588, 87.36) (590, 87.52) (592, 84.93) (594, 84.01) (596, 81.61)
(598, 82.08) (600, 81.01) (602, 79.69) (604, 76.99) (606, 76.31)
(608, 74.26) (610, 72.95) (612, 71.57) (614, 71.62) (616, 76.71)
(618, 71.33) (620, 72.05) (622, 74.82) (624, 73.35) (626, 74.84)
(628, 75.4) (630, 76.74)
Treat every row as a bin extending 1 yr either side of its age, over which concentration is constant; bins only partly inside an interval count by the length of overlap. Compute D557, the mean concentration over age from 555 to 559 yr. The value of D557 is 58.3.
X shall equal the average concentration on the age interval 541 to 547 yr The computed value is 64.6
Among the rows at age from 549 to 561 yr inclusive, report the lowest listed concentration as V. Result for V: 33.86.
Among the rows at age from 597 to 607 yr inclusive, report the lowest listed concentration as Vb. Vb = 76.31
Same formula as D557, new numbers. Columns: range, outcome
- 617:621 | 71.7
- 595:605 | 80.3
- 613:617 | 74.2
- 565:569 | 85.9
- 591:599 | 83.2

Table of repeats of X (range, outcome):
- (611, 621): 72.7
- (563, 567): 82.2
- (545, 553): 41.1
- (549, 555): 36.5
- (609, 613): 72.3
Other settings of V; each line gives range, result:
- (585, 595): 84.01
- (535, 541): 80.06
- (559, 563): 72.32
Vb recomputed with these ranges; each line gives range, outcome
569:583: 86.99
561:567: 79.27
